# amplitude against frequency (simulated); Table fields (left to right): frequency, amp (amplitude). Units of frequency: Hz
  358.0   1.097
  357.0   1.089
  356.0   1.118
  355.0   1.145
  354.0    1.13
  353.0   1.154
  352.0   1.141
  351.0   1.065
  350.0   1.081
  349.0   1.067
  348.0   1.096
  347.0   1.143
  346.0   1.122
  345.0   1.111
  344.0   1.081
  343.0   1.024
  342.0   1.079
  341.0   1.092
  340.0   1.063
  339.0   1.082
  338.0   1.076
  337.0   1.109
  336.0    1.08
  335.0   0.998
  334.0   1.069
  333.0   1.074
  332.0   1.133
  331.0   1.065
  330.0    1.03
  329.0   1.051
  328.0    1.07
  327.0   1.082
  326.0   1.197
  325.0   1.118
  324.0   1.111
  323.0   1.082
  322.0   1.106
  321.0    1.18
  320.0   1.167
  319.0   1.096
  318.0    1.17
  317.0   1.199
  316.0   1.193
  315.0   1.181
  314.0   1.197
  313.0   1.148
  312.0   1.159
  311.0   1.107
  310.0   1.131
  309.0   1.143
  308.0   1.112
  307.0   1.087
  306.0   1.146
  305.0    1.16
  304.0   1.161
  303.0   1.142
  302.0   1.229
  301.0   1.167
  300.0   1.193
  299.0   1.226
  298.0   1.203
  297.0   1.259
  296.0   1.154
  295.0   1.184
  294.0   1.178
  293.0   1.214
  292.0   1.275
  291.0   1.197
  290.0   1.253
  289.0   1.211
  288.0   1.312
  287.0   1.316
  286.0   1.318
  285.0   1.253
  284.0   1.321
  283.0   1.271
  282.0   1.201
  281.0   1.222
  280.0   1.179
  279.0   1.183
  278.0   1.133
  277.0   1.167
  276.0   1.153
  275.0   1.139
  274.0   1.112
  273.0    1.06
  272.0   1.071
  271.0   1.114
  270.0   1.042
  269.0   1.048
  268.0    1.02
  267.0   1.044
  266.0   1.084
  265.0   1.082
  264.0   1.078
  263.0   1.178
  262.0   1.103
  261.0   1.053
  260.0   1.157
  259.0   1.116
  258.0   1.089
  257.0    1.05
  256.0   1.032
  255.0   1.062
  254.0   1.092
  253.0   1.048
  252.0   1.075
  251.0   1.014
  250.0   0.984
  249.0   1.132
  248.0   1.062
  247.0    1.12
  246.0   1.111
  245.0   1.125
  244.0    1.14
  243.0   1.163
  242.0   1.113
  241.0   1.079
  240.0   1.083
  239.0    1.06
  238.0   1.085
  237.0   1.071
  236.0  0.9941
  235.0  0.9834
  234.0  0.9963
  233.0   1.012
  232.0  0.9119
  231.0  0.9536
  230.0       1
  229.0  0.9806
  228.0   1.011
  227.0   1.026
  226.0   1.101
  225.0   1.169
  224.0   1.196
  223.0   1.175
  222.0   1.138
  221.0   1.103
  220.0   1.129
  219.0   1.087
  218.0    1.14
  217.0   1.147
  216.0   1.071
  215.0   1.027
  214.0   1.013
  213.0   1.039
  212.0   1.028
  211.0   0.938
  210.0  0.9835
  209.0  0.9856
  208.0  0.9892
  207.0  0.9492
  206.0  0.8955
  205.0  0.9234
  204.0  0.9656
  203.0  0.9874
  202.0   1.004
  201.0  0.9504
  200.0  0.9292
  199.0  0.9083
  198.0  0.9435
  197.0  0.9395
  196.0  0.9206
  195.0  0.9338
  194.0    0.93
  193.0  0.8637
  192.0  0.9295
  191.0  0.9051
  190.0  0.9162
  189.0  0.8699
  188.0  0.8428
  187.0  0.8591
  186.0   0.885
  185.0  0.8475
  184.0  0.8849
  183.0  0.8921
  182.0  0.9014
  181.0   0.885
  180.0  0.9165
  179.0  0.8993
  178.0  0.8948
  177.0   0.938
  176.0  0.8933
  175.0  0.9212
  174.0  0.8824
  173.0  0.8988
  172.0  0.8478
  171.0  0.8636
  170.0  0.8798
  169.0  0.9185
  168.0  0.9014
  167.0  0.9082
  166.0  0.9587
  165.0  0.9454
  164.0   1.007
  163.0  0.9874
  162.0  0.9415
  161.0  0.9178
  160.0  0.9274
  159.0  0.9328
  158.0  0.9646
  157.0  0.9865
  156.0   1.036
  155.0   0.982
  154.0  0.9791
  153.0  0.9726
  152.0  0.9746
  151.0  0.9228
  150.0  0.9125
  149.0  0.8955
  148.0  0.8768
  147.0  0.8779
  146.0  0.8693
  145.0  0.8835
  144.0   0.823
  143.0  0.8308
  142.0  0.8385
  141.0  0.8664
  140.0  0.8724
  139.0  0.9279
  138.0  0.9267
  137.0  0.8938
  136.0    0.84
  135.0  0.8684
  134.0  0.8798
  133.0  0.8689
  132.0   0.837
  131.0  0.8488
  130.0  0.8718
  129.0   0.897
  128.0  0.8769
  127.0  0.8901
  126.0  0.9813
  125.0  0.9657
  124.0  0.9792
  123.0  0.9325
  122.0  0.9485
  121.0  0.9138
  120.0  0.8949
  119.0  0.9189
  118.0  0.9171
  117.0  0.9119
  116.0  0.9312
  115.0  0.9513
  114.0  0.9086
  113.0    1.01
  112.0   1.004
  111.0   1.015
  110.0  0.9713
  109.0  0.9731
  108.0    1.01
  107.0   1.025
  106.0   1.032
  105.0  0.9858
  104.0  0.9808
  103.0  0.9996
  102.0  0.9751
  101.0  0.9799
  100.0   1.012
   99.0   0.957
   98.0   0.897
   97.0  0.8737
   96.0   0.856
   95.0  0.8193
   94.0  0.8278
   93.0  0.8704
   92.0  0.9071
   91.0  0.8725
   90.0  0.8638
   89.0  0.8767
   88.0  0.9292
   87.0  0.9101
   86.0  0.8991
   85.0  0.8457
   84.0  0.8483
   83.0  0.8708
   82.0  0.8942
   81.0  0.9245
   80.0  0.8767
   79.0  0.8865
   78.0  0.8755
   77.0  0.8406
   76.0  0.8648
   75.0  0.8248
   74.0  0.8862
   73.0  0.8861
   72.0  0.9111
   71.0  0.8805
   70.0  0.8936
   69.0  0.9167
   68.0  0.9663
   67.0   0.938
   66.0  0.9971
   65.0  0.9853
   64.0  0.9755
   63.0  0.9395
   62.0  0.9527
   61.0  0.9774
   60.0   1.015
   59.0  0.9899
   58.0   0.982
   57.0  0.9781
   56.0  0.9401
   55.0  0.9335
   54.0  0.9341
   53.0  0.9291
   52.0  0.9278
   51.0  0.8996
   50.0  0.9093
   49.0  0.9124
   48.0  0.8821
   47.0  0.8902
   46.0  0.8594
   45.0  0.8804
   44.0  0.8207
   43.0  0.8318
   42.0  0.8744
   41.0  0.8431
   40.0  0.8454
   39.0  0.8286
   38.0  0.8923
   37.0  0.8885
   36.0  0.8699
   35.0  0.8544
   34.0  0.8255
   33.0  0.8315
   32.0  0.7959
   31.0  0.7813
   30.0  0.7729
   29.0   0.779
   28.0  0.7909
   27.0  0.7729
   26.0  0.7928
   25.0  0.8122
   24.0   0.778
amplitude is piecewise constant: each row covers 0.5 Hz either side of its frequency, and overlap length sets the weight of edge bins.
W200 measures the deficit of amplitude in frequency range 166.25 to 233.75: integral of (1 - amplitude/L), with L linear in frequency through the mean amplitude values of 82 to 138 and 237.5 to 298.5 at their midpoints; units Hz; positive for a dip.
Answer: 5.2 Hz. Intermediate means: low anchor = 0.92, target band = 0.964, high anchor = 1.14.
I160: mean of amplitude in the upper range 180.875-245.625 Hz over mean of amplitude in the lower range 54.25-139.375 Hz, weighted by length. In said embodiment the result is 1.08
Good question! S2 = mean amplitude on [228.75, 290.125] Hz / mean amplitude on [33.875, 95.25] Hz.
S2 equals 1.23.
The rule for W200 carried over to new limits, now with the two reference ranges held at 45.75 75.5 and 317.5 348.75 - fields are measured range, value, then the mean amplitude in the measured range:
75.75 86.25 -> 0.8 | 0.875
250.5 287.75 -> -2.5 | 1.13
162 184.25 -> 1.9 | 0.911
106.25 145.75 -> 2.2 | 0.916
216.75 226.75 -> -1.0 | 1.14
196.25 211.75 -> 1.0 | 0.954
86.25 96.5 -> 0.8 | 0.874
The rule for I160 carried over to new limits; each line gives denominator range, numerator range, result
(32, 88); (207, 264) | 1.18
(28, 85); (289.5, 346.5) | 1.27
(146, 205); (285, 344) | 1.25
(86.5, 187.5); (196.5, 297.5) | 1.19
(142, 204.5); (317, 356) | 1.20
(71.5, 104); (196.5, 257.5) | 1.16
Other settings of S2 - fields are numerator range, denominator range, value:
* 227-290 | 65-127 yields 1.19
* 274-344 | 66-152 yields 1.27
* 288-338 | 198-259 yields 1.10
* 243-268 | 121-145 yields 1.22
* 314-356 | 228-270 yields 1.04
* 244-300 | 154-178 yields 1.23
